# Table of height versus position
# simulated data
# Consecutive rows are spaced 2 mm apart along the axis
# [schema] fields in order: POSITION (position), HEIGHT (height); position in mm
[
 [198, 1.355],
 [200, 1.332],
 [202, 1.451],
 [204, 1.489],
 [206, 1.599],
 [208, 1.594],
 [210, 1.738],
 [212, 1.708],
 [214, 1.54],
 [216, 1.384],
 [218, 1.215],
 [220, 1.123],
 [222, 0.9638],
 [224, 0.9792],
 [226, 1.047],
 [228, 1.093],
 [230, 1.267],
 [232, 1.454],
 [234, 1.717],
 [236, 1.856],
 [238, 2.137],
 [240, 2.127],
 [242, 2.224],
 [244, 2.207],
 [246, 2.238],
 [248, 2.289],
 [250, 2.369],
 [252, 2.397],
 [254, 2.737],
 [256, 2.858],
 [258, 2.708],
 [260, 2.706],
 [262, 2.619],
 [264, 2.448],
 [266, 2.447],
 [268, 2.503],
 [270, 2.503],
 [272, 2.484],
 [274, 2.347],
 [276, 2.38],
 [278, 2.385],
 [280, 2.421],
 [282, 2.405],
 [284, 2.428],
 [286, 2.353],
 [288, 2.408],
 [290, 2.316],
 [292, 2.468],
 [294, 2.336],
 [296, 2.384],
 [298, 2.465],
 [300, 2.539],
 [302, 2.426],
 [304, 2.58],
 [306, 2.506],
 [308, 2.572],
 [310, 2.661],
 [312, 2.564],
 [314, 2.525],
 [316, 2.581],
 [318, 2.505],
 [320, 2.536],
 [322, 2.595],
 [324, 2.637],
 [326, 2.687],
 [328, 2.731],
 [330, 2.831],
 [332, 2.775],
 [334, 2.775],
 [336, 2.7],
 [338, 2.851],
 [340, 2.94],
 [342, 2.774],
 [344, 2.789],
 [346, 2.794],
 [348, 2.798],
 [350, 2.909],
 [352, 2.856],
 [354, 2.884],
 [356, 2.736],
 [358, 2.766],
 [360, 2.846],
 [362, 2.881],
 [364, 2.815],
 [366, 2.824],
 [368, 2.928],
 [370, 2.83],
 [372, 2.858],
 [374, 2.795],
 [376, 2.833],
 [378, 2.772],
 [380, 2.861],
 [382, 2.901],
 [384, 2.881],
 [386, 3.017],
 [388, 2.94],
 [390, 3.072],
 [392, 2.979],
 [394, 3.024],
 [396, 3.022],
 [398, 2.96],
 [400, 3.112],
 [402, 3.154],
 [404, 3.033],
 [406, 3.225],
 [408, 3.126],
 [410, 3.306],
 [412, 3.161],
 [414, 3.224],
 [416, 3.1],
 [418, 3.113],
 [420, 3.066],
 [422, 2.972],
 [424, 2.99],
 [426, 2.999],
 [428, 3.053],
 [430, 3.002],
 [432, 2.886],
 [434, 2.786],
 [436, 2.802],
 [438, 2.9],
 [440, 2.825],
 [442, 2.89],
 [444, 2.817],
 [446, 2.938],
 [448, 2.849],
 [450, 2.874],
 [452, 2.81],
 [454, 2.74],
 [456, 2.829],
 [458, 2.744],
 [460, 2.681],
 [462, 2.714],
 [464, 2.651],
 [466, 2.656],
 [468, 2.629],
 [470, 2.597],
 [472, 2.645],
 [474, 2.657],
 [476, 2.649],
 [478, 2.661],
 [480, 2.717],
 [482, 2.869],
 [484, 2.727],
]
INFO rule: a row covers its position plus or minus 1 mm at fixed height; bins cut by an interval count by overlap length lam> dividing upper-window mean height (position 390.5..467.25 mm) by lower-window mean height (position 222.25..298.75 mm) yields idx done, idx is 1.33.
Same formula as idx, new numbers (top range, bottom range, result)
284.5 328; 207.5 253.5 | 1.48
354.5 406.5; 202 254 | 1.73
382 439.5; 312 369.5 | 1.10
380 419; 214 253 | 1.82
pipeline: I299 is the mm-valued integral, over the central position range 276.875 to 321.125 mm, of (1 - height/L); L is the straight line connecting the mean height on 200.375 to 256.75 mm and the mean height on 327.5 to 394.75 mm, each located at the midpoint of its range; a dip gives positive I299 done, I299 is -2.8 mm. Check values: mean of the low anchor 1.73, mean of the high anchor 2.85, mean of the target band 2.47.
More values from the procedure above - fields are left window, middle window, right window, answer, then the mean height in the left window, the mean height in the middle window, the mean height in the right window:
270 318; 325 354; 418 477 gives -2.67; 2.46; 2.8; 2.82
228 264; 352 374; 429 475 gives -2.65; 2.2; 2.84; 2.78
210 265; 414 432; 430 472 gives -2.51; 1.9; 3.04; 2.78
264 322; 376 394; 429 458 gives -1.51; 2.47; 2.93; 2.85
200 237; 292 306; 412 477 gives -3.97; 1.4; 2.46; 2.85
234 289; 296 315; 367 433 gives 0.43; 2.39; 2.53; 3.01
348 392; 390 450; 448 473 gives -4.80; 2.87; 3.01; 2.72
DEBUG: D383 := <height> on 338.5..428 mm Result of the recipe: 2.95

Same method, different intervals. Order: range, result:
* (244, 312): 2.47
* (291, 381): 2.7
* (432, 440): 2.84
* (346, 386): 2.84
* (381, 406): 3.02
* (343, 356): 2.83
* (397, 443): 3.03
